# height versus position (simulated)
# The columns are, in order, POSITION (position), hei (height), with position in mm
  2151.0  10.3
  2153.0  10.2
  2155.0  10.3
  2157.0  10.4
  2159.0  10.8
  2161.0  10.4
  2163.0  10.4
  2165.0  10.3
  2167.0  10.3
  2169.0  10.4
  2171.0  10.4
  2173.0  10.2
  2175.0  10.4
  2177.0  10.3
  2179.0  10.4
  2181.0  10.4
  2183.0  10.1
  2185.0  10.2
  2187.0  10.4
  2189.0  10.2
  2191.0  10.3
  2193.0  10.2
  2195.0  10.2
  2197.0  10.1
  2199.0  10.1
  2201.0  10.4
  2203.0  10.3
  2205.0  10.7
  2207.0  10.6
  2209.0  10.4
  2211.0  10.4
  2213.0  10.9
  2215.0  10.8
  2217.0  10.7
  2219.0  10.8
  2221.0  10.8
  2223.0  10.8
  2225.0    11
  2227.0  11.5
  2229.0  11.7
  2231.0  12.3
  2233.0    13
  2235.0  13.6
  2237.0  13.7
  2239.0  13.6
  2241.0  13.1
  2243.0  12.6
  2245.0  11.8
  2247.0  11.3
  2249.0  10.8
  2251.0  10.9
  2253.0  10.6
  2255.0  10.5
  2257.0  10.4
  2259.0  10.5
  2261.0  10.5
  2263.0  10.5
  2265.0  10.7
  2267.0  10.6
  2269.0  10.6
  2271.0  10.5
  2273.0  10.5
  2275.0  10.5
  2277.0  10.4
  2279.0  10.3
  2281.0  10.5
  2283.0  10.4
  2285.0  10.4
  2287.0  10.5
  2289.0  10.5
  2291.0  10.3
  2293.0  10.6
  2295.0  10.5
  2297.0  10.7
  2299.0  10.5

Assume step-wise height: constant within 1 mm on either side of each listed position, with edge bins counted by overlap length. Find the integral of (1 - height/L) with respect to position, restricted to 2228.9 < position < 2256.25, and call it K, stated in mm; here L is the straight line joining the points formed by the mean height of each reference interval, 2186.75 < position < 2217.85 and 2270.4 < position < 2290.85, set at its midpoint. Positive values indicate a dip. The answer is -4.4 mm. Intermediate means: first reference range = 10.4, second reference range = 10.4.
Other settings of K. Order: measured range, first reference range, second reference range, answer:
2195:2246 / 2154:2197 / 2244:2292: -4.6 mm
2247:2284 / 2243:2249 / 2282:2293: 1.6 mm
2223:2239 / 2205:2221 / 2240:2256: -1.9 mm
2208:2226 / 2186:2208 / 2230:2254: 0.7 mm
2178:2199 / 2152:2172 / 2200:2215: 0.5 mm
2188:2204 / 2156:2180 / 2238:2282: 0.5 mm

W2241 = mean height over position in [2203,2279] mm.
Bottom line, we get 11.2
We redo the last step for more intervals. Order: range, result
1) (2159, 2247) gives 11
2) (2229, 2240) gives 13.1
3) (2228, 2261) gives 11.9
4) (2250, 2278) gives 10.5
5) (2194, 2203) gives 10.2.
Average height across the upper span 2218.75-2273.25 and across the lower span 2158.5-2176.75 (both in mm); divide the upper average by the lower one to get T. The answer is 1.1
